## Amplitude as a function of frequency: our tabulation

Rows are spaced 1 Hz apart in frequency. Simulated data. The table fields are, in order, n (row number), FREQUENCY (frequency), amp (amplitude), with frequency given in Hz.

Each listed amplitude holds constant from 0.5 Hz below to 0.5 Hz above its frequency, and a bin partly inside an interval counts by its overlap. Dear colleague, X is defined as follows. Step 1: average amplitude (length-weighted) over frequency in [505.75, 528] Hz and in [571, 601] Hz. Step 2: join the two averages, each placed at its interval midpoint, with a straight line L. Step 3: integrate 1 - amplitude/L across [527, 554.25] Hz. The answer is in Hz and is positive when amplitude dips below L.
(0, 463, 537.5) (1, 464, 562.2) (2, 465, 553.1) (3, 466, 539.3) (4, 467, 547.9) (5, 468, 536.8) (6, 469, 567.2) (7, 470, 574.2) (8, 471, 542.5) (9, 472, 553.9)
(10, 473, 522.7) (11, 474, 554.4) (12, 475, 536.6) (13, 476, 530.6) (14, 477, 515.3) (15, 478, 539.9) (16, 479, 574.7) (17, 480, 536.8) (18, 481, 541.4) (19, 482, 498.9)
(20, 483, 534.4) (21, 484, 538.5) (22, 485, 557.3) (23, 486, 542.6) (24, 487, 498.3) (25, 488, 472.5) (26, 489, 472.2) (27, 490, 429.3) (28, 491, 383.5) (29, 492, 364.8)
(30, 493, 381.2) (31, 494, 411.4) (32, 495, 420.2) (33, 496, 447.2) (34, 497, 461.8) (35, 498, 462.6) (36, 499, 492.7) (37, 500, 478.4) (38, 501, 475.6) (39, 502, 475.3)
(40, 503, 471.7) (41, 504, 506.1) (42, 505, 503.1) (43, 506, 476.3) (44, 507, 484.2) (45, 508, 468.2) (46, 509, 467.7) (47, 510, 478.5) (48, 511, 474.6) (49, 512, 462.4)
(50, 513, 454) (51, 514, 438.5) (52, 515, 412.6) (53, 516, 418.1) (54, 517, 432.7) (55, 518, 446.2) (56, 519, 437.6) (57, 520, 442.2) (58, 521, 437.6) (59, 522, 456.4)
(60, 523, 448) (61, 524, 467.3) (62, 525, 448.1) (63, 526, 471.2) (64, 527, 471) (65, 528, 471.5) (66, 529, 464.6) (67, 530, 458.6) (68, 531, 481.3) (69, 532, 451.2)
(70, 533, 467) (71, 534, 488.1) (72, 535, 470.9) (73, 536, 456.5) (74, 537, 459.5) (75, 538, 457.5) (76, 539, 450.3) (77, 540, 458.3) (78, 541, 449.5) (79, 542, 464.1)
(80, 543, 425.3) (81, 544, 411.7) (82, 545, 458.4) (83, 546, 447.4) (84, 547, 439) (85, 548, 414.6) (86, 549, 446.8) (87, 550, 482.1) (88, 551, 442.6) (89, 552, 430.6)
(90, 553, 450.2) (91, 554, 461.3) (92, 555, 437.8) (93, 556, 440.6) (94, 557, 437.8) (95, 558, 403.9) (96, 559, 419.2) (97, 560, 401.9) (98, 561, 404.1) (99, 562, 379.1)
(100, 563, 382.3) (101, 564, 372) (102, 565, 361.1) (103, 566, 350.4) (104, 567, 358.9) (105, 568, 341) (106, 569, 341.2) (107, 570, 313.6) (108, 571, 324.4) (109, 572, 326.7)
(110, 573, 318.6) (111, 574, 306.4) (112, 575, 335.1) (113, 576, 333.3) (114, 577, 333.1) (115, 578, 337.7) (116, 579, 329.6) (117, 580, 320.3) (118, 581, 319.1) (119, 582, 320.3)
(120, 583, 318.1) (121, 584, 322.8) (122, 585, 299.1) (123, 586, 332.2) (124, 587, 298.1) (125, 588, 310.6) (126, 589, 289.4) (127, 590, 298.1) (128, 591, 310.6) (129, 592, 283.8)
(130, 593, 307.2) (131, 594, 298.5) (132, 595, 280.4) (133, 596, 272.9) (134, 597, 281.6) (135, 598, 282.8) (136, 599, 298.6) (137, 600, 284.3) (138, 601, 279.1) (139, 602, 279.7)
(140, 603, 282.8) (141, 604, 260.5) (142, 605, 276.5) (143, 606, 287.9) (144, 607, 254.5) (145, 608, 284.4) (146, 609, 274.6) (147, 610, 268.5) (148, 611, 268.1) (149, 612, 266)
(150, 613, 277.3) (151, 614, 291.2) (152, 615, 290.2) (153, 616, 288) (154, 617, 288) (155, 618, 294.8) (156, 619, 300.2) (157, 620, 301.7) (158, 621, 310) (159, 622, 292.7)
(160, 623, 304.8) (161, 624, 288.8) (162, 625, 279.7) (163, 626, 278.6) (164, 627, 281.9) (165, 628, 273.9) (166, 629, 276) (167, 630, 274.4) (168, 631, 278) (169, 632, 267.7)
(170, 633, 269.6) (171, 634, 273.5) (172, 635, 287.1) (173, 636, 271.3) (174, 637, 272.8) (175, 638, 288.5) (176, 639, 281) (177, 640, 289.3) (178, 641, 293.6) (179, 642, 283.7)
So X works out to -3.4 Hz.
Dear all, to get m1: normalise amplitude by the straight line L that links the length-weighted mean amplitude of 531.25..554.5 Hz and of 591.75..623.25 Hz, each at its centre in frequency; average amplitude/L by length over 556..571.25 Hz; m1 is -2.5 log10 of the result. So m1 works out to 0.065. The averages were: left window 452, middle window 376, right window 285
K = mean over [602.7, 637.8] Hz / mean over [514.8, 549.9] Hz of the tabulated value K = 0.62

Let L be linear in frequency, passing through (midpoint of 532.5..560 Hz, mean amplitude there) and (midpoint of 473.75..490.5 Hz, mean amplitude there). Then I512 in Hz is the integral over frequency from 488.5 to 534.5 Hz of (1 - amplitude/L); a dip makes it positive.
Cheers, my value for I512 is 3.0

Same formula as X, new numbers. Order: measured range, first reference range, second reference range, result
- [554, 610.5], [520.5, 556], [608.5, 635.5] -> 6.2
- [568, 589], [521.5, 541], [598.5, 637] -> 2.4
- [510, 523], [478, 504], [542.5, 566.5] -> 0.3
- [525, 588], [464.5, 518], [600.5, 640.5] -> -2.1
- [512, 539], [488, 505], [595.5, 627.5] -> -3.2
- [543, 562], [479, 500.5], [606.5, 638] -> -2.5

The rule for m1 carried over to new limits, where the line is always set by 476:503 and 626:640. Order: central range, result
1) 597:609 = 0.148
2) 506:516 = -0.018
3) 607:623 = 0.061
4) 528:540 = -0.113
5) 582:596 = 0.124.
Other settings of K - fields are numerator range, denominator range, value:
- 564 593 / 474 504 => 0.67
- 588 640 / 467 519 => 0.58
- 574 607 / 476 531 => 0.64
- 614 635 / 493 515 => 0.62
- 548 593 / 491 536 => 0.79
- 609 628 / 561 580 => 0.84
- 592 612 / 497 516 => 0.60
